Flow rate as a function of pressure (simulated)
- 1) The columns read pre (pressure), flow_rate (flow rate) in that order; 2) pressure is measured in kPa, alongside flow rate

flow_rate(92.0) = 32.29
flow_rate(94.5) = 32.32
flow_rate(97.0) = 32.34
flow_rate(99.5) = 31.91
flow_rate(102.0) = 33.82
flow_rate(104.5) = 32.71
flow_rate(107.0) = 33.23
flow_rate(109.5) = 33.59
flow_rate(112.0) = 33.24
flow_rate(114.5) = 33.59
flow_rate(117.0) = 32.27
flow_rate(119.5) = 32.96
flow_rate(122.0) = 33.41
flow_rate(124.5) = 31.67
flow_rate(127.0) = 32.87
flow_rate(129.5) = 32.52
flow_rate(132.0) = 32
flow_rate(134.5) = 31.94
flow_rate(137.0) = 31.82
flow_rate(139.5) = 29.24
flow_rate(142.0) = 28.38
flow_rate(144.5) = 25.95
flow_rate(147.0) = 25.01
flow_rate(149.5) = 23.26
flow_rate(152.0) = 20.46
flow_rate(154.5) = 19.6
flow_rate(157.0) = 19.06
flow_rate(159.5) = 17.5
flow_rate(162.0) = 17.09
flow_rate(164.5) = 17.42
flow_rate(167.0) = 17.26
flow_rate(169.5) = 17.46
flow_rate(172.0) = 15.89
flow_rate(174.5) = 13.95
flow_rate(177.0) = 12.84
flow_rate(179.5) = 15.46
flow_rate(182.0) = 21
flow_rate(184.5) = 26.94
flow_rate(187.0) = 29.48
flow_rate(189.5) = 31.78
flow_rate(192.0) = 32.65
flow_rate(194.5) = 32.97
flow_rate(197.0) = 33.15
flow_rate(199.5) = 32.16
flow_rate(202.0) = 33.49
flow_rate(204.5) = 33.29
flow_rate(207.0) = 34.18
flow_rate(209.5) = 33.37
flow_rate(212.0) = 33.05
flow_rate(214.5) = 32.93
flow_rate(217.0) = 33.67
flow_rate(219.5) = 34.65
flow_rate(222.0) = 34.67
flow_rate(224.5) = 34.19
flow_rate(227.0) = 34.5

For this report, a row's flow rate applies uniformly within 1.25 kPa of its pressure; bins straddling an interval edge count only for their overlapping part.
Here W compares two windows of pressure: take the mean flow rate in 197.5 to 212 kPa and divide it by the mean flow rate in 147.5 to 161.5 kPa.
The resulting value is 1.66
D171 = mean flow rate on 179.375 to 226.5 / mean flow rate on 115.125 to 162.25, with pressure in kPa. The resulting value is 1.15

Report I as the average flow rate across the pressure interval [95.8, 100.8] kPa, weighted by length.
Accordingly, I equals 32.1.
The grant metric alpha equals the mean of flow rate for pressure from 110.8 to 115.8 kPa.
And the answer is 33.4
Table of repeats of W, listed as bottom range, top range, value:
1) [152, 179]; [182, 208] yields 1.86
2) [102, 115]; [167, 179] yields 0.46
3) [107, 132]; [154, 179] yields 0.51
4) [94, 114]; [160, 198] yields 0.67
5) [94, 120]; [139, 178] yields 0.60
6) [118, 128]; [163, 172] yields 0.52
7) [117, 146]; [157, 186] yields 0.57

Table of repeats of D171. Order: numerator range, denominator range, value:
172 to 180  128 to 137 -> 0.44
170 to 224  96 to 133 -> 0.87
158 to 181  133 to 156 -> 0.62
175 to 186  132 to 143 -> 0.62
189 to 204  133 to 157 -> 1.27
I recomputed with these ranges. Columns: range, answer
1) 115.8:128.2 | 32.6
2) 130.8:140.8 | 31.2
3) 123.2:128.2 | 32.3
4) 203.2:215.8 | 33.4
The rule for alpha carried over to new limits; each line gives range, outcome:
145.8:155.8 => 22.1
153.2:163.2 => 18.3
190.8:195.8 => 32.8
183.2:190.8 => 29.4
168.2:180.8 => 15.2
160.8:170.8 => 17.3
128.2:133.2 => 32.3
